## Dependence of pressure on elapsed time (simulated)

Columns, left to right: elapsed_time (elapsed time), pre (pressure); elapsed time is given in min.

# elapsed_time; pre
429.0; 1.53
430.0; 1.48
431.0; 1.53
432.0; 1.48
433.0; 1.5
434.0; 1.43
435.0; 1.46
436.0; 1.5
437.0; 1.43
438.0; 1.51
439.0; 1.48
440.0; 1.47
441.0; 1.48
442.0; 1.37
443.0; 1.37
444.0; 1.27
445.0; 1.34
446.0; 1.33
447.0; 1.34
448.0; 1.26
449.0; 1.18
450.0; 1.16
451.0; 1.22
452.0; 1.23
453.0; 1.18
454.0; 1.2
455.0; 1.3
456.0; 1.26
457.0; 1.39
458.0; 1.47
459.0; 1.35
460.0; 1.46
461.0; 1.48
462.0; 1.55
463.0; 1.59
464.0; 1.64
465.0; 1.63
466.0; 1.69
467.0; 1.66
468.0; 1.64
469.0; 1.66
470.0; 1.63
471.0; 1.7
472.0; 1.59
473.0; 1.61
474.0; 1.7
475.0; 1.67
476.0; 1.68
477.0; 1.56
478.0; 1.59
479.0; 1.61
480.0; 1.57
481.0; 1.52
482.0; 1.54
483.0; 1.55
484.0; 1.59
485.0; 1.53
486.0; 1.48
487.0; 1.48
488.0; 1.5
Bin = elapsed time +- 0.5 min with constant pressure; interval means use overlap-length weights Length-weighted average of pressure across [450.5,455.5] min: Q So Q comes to 1.23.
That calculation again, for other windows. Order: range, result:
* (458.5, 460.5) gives 1.41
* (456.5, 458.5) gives 1.43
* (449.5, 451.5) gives 1.19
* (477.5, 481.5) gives 1.57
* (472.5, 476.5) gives 1.67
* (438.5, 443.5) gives 1.43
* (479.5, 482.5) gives 1.54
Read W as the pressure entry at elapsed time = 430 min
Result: 1.48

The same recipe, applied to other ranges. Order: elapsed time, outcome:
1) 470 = 1.63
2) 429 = 1.53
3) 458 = 1.47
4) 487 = 1.48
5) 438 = 1.51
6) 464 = 1.64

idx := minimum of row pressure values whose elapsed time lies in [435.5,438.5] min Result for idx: 1.43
